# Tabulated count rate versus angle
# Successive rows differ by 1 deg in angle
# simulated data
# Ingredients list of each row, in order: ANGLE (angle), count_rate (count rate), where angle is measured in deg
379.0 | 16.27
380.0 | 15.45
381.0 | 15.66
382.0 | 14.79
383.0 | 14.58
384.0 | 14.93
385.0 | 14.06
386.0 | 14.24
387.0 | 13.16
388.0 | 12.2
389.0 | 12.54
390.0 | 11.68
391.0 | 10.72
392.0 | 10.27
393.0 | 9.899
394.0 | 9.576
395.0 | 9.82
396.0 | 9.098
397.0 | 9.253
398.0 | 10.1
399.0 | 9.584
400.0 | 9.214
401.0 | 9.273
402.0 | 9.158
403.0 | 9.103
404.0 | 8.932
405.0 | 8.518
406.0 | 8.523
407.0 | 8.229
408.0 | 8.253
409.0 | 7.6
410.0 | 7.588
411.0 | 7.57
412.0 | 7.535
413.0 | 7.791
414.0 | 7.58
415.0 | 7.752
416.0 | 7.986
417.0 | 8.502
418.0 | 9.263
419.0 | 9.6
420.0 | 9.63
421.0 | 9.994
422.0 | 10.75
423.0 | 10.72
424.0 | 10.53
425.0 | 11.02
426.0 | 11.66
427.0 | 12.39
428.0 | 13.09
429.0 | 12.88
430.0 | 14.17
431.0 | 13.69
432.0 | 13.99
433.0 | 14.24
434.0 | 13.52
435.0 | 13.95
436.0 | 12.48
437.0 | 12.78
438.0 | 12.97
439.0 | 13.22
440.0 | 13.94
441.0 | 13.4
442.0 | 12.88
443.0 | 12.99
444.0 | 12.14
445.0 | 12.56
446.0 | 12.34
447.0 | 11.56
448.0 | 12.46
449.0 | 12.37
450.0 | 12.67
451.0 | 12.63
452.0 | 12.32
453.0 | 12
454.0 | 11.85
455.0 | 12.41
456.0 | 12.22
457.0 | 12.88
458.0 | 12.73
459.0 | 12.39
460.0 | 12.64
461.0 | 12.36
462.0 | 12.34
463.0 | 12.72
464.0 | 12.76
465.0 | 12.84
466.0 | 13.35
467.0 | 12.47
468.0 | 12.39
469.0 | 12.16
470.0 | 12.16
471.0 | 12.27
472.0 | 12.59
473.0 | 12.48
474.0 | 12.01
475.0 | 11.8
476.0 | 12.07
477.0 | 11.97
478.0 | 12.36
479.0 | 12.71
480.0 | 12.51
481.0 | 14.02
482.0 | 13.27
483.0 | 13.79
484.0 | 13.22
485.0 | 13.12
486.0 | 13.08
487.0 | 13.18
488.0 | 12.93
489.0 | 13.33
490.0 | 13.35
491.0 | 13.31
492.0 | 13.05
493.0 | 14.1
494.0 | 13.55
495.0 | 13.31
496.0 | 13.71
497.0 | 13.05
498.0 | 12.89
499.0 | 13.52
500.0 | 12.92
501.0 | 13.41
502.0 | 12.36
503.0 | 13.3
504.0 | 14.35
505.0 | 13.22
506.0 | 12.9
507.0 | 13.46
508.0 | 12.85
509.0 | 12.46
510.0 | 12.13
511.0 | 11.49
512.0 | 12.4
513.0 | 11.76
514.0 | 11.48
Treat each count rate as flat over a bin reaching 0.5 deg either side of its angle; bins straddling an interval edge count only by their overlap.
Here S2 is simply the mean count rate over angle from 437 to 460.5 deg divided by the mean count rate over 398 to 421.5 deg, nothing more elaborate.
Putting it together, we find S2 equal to 1.46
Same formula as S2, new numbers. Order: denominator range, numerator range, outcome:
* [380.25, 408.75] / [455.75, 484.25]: 1.15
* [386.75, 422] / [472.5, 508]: 1.41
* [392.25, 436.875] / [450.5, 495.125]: 1.26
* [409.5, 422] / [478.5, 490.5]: 1.56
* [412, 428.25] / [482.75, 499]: 1.36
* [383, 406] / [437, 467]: 1.18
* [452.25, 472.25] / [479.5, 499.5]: 1.07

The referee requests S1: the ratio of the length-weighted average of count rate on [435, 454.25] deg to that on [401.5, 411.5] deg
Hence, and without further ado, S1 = 1.5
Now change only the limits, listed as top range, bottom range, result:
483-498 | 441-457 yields 1.07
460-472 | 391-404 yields 1.31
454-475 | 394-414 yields 1.44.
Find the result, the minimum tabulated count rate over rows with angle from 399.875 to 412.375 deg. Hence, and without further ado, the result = 7.535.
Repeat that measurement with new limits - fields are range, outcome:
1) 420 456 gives 9.63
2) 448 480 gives 11.8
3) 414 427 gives 7.58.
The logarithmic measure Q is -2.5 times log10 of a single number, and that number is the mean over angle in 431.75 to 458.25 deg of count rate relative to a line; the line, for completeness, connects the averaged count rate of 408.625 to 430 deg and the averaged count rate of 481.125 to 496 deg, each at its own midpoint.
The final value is -0.16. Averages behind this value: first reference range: 9.71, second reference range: 13.4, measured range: 12.8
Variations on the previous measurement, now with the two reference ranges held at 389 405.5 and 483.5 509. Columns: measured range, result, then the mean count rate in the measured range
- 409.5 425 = 0.17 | 8.92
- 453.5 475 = -0.03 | 12.5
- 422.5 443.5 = -0.17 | 12.9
